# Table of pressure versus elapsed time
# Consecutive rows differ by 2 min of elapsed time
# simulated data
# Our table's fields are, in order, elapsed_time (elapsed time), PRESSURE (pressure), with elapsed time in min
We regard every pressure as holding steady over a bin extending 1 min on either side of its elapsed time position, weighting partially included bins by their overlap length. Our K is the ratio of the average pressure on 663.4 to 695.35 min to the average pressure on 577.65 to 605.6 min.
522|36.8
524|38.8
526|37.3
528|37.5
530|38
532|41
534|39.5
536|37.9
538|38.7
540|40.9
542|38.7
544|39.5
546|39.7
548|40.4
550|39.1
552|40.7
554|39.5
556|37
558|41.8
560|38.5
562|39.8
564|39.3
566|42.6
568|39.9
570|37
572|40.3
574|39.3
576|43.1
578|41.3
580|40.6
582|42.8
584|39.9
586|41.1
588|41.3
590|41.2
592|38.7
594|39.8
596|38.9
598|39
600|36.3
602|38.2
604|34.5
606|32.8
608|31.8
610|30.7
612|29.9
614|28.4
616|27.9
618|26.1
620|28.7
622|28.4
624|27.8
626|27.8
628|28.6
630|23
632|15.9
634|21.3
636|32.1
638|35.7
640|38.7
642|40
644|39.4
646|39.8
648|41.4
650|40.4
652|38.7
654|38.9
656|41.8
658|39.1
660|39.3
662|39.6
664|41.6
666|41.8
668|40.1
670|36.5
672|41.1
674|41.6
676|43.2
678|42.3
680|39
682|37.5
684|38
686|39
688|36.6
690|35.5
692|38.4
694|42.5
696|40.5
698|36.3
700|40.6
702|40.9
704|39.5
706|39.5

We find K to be 1.0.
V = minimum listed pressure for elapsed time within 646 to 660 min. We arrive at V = 38.7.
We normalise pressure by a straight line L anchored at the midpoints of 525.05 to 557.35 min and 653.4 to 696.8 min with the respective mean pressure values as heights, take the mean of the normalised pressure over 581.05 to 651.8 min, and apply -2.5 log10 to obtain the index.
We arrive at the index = 0.16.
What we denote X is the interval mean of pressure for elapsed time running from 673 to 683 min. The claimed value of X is 40.7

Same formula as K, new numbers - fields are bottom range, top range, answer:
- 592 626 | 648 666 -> 1.23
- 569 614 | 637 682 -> 1.05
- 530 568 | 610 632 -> 0.69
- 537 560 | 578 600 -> 1.02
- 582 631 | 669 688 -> 1.18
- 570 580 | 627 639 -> 0.64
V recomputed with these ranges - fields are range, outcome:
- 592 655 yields 15.9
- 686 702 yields 35.5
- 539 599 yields 37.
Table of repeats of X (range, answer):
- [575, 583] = 42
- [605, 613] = 31.3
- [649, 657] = 39.9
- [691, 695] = 40.5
